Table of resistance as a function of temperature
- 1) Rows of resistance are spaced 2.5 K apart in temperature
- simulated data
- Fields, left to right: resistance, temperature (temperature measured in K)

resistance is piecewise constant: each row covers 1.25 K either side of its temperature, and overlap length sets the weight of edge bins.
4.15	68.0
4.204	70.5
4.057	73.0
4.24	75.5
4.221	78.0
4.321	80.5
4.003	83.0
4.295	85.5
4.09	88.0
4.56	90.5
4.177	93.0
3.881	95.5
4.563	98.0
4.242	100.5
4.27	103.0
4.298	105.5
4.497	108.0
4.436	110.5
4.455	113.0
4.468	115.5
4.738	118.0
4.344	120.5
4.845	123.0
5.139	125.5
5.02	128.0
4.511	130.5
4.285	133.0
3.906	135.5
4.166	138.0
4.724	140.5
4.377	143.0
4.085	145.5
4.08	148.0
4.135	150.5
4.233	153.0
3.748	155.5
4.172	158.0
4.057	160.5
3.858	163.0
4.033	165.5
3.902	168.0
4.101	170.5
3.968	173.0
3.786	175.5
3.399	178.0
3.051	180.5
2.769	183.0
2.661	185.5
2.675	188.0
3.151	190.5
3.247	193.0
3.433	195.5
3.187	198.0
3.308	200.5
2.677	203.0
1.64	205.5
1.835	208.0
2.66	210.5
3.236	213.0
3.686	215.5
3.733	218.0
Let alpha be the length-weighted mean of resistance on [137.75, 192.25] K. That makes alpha 3.77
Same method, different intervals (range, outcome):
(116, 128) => 4.77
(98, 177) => 4.29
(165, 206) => 3.25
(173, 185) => 3.29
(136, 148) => 4.28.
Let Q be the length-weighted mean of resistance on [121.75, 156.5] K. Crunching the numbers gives 4.38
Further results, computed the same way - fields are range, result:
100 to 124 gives 4.46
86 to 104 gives 4.26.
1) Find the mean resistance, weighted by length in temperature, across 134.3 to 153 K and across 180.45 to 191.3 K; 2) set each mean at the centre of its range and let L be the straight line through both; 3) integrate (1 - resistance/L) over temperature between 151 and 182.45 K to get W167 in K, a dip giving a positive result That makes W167 -3.6 K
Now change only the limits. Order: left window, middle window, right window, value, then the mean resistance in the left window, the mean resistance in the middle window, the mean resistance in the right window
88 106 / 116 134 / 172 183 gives -3.2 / 4.27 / 4.69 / 3.45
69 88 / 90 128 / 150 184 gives -4.0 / 4.18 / 4.48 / 3.8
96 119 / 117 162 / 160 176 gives -1.9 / 4.42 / 4.36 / 3.96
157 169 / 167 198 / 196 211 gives -0.1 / 4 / 3.33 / 2.59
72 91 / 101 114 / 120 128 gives 0.6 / 4.21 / 4.38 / 4.85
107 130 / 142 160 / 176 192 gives -1.3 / 4.66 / 4.11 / 2.99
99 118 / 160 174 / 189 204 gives -1.6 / 4.41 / 3.98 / 3.17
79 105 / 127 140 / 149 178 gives -0.9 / 4.24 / 4.39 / 3.97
